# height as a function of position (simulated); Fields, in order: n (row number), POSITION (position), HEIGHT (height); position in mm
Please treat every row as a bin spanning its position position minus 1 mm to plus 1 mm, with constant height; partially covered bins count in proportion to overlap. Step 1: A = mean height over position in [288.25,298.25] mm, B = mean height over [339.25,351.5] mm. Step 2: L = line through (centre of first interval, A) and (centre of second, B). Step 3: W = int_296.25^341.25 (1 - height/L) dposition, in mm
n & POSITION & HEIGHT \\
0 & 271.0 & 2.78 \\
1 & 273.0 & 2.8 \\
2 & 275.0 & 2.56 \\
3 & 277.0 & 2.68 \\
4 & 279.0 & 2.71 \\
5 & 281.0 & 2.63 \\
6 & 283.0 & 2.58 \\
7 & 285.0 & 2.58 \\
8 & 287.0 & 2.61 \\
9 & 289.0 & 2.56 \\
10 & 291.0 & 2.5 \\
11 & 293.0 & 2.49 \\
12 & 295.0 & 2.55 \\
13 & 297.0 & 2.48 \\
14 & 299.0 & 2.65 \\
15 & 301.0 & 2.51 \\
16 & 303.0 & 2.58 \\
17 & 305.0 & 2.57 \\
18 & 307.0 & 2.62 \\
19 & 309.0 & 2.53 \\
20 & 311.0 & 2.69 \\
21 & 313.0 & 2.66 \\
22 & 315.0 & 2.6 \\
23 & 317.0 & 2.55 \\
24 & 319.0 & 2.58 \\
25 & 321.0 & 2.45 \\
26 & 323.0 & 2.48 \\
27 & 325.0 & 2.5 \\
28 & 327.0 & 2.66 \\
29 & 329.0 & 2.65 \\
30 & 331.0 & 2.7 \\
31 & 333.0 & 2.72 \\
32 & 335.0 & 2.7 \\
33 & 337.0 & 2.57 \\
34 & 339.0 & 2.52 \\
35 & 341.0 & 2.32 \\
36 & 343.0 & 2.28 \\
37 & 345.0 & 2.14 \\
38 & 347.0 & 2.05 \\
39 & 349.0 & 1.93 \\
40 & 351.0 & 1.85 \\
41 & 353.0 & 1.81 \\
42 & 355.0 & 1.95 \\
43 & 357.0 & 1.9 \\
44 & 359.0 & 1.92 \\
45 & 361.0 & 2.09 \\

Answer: -4.99 mm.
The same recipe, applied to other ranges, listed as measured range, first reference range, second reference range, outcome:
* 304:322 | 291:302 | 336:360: -1.4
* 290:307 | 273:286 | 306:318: 0.5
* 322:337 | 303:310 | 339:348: -1.7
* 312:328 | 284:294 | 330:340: 0.3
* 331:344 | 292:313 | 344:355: -2.6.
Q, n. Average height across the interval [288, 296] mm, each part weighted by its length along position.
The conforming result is 2.53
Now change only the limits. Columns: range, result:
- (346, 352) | 1.94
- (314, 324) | 2.53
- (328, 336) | 2.69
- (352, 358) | 1.89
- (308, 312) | 2.61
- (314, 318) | 2.58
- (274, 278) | 2.62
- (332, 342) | 2.57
